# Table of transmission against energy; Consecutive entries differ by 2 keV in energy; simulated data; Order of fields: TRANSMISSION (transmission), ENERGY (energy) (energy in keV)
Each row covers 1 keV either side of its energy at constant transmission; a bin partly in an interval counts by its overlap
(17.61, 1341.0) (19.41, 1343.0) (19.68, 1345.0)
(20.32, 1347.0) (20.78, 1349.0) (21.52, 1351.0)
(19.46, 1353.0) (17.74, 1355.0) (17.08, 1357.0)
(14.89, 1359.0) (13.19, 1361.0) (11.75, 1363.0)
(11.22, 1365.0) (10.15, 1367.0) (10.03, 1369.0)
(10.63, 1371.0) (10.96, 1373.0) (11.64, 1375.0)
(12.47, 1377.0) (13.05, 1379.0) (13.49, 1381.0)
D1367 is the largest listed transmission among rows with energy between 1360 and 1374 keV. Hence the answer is 13.19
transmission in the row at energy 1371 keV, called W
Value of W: 10.63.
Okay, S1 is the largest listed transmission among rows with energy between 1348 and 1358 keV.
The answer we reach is 21.52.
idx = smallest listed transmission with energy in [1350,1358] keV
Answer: 17.08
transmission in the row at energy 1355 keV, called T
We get 17.74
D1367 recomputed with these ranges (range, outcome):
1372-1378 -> 12.47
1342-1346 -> 19.68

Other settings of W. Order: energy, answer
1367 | 10.15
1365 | 11.22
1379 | 13.05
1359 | 14.89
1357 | 17.08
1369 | 10.03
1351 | 21.52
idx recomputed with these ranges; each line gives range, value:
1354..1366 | 11.22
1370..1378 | 10.63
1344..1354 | 19.46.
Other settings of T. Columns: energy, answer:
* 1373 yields 10.96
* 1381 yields 13.49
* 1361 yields 13.19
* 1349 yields 20.78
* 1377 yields 12.47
